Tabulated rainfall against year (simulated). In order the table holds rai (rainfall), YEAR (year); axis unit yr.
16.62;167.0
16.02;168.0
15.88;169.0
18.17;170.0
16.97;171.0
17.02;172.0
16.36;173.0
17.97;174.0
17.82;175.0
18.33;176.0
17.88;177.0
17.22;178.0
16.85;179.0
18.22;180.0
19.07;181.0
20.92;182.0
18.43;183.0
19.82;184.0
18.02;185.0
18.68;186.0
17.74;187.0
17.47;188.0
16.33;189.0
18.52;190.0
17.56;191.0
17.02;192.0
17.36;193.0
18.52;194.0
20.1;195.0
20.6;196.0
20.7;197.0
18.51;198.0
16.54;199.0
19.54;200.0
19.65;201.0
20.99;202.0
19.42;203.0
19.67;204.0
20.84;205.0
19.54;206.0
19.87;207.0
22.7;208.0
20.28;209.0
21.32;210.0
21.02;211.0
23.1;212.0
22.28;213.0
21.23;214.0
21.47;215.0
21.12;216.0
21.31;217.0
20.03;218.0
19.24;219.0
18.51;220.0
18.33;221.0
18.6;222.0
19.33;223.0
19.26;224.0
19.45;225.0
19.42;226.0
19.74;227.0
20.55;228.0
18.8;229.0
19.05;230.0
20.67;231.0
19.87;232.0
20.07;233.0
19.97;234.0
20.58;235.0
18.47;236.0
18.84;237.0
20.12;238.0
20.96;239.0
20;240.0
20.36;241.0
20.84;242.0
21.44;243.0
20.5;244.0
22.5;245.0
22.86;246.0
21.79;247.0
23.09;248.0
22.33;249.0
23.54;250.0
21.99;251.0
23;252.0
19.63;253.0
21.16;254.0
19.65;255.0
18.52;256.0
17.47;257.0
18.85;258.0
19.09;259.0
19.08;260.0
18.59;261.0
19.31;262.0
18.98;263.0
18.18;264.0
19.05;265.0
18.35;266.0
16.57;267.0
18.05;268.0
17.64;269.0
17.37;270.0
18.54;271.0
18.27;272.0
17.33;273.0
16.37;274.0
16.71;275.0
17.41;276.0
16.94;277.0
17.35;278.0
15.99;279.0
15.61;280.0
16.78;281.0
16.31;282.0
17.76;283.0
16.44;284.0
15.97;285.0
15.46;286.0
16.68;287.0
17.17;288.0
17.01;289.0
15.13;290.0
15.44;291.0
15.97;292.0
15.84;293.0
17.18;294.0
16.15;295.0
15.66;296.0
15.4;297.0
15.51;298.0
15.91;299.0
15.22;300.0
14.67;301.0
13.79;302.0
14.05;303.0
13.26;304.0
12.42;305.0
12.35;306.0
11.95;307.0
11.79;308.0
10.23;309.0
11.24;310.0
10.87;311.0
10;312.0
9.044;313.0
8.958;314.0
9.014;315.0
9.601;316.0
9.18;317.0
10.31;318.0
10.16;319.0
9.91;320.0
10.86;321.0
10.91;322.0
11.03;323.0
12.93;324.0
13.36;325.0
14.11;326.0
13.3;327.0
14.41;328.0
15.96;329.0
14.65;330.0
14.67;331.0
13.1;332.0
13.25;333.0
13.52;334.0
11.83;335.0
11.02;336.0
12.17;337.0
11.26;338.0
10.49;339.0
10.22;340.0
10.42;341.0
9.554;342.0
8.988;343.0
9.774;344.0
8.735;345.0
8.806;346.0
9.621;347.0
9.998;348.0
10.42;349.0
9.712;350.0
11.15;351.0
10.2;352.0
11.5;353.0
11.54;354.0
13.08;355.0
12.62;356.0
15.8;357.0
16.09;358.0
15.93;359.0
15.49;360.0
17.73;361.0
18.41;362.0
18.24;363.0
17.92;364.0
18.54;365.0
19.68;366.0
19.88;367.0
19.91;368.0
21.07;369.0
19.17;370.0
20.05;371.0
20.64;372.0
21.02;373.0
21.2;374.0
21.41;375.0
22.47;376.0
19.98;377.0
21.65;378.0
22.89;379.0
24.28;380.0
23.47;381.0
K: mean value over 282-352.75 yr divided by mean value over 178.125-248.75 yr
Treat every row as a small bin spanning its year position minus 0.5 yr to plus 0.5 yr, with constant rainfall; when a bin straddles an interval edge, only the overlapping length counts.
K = 0.64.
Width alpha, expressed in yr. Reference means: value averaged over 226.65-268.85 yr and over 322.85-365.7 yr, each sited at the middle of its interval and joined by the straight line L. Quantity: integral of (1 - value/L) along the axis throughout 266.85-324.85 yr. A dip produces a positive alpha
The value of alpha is 8.0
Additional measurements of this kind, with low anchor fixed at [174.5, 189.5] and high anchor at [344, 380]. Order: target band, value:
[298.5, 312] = 3.31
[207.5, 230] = -3.12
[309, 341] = 9.80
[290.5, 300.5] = 0.71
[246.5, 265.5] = -2.97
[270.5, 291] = 0.56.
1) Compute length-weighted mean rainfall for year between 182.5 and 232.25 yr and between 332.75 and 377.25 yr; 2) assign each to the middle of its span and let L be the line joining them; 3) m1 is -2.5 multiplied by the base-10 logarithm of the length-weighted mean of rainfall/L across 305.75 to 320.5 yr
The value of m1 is 0.48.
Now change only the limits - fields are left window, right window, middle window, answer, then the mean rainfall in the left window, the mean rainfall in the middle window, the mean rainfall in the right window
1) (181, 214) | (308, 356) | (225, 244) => -0.16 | 19.5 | 20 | 11.2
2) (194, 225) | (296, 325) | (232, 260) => -0.20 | 20.1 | 20.6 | 11.9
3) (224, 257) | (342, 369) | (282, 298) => 0.10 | 20.5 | 16.2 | 13.9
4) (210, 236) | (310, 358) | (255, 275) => -0.09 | 20.1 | 18.2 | 11.4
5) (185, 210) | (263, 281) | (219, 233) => -0.05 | 19.1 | 19.4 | 17.4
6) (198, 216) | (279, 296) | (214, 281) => -0.06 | 20.5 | 19.4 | 16.3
